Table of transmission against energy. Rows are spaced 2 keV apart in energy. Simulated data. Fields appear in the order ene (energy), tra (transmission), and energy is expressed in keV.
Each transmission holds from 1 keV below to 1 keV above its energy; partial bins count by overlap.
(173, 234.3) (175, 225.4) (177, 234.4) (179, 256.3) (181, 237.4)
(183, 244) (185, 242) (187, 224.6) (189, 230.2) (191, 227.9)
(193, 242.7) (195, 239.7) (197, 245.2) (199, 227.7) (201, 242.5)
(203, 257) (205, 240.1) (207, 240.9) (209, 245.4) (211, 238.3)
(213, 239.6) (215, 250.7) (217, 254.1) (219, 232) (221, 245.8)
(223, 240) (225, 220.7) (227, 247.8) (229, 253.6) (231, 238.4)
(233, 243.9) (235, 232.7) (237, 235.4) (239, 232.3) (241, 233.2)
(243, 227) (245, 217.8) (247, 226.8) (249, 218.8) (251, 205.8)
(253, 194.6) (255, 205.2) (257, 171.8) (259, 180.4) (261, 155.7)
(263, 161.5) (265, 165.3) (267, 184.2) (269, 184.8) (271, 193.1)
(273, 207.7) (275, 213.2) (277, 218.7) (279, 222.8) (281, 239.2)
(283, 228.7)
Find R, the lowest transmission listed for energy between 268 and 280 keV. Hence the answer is 184.8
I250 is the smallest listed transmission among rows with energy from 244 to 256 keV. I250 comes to 194.6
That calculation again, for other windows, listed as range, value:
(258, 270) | 155.7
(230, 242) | 232.3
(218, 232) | 220.7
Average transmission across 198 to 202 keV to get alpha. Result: 235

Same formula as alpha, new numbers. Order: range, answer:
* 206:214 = 241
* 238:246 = 228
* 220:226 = 236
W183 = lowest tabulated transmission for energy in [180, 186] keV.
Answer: 237.4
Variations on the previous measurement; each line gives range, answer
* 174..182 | 225.4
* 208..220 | 232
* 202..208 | 240.1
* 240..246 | 217.8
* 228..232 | 238.4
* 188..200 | 227.7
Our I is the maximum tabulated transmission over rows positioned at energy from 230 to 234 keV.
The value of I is 243.9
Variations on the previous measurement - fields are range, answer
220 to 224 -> 245.8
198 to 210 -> 257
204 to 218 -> 254.1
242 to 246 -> 227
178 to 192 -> 256.3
